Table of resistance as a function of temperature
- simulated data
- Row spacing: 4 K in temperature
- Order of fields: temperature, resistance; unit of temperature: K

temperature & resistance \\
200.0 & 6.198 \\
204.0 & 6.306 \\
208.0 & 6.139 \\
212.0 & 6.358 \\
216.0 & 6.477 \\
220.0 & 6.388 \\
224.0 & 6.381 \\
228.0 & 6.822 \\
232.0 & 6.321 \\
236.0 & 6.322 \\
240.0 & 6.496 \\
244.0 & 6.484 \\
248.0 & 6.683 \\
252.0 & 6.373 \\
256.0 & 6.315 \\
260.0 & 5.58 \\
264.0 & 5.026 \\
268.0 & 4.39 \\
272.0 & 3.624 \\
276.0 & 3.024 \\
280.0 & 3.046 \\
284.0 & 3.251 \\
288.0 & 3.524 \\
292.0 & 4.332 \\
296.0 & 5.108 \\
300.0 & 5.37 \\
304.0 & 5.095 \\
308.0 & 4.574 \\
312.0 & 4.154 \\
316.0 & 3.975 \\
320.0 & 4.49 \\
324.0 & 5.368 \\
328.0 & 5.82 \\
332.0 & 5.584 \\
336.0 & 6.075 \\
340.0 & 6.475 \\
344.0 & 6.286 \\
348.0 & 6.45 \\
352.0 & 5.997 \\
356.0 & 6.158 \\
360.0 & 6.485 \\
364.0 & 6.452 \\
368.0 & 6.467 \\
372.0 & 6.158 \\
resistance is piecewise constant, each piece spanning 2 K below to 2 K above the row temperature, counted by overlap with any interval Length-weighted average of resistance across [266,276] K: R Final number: 3.81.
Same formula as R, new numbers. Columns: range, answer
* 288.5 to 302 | 4.78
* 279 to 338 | 4.68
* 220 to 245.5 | 6.46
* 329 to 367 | 6.21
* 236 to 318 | 4.86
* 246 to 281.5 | 4.92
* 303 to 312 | 4.65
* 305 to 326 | 4.54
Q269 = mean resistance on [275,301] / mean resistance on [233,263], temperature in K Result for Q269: 0.6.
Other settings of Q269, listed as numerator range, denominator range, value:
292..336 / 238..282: 0.96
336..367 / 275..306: 1.53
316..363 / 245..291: 1.26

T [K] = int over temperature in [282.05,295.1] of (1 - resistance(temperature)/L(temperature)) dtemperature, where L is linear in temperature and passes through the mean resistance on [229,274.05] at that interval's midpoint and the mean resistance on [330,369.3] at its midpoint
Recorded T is 4.7 K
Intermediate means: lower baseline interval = 5.8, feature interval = 3.82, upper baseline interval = 6.24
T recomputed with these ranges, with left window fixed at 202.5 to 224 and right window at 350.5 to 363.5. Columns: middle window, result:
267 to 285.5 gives 8.4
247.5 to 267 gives 1.4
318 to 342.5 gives 2.4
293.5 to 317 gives 5.8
